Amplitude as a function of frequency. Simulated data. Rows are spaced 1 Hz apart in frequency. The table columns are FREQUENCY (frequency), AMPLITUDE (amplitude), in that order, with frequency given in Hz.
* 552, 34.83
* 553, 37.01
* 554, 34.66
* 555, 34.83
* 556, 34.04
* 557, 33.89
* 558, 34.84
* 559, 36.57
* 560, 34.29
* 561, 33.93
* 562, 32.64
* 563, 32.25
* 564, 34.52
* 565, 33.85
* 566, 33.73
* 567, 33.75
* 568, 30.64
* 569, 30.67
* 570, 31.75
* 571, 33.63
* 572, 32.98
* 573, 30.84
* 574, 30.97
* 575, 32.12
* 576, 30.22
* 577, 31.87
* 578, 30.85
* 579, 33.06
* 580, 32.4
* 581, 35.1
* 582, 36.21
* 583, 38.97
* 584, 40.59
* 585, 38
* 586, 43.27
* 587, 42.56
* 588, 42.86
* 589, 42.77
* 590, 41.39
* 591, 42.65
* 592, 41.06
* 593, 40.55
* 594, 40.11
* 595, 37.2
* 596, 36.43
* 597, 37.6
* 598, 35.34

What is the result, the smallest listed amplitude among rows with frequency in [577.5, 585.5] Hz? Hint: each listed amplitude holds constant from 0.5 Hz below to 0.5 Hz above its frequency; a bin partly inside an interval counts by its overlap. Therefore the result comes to 30.85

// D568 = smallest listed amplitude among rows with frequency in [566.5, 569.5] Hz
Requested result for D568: 30.64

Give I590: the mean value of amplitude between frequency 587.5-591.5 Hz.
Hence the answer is 42.4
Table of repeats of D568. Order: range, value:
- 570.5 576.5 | 30.22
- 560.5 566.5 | 32.25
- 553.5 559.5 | 33.89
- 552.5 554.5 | 34.66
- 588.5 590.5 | 41.39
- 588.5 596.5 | 36.43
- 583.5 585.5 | 38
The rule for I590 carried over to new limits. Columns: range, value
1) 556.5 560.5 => 34.9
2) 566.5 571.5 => 32.1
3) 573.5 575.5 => 31.5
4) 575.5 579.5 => 31.5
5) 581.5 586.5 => 39.4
